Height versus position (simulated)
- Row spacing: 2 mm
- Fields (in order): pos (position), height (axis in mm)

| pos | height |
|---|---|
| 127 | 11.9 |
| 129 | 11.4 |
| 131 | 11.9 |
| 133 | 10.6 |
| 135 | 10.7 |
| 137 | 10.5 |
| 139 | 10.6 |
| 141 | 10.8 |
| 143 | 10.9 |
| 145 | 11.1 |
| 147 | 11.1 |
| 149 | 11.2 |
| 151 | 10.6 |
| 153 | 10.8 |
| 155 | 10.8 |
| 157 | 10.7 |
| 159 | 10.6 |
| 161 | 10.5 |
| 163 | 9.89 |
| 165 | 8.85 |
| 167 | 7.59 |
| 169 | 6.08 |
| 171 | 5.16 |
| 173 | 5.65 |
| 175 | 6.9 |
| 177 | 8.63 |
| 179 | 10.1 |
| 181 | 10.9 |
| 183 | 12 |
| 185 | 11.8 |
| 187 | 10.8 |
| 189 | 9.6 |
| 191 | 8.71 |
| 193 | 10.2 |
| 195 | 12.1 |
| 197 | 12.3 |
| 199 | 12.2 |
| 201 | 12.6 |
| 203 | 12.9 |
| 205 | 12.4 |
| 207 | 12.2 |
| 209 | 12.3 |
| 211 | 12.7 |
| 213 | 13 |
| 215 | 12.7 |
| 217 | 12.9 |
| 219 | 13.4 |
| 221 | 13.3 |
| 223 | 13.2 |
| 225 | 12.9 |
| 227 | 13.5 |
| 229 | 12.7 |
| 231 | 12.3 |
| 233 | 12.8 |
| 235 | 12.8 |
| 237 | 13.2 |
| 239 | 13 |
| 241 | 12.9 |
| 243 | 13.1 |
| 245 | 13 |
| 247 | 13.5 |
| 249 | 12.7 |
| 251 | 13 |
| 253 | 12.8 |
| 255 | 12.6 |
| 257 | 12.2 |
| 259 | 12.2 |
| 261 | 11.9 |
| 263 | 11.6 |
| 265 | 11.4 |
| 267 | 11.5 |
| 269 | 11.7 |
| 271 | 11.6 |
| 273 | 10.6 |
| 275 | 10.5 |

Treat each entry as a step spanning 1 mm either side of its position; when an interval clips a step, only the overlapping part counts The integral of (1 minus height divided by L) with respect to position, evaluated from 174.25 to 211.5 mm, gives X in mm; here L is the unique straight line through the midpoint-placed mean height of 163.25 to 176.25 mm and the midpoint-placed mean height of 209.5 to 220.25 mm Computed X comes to -4.4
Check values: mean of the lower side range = 6.93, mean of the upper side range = 12.9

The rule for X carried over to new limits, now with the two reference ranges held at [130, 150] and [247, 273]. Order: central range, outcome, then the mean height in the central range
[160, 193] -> 6.76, 8.99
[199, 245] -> -4.37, 12.8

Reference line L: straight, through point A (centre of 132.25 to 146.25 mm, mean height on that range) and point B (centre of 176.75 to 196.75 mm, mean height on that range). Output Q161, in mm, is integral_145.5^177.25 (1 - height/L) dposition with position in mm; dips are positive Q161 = 4.7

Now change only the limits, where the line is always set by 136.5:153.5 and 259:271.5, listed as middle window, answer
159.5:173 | 3.8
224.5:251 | -3.4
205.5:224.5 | -2.5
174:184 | 1.2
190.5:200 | 0.0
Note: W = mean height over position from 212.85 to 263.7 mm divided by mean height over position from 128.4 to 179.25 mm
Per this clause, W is 1.3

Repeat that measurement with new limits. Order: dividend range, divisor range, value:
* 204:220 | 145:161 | 1.17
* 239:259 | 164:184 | 1.57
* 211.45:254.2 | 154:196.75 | 1.37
